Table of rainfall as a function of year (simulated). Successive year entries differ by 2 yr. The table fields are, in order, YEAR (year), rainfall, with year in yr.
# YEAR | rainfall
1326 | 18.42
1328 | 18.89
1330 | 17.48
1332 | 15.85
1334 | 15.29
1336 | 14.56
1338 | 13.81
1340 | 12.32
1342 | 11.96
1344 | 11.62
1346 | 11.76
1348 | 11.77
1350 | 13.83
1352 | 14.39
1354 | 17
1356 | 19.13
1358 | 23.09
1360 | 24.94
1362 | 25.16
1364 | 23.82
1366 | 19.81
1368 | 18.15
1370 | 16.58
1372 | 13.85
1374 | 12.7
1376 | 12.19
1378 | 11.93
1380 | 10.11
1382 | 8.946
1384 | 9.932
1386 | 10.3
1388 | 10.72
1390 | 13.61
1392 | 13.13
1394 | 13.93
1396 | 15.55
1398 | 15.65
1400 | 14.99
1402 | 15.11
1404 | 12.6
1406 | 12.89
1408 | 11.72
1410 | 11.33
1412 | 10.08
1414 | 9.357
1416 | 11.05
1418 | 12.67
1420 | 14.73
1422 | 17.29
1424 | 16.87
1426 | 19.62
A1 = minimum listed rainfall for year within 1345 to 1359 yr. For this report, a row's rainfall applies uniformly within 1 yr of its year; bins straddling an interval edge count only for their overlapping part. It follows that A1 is 11.76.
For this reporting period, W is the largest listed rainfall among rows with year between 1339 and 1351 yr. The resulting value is 13.83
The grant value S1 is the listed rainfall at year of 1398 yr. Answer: 15.65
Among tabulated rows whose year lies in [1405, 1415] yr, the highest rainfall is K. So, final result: 12.89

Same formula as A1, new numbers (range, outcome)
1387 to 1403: 10.72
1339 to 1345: 11.62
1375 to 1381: 10.11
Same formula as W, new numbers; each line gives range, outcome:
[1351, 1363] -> 25.16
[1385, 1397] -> 15.55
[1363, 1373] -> 23.82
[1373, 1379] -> 12.7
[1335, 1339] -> 14.56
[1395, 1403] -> 15.65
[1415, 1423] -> 17.29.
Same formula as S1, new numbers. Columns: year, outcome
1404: 12.6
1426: 19.62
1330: 17.48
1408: 11.72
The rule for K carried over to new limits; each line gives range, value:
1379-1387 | 10.3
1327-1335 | 18.89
